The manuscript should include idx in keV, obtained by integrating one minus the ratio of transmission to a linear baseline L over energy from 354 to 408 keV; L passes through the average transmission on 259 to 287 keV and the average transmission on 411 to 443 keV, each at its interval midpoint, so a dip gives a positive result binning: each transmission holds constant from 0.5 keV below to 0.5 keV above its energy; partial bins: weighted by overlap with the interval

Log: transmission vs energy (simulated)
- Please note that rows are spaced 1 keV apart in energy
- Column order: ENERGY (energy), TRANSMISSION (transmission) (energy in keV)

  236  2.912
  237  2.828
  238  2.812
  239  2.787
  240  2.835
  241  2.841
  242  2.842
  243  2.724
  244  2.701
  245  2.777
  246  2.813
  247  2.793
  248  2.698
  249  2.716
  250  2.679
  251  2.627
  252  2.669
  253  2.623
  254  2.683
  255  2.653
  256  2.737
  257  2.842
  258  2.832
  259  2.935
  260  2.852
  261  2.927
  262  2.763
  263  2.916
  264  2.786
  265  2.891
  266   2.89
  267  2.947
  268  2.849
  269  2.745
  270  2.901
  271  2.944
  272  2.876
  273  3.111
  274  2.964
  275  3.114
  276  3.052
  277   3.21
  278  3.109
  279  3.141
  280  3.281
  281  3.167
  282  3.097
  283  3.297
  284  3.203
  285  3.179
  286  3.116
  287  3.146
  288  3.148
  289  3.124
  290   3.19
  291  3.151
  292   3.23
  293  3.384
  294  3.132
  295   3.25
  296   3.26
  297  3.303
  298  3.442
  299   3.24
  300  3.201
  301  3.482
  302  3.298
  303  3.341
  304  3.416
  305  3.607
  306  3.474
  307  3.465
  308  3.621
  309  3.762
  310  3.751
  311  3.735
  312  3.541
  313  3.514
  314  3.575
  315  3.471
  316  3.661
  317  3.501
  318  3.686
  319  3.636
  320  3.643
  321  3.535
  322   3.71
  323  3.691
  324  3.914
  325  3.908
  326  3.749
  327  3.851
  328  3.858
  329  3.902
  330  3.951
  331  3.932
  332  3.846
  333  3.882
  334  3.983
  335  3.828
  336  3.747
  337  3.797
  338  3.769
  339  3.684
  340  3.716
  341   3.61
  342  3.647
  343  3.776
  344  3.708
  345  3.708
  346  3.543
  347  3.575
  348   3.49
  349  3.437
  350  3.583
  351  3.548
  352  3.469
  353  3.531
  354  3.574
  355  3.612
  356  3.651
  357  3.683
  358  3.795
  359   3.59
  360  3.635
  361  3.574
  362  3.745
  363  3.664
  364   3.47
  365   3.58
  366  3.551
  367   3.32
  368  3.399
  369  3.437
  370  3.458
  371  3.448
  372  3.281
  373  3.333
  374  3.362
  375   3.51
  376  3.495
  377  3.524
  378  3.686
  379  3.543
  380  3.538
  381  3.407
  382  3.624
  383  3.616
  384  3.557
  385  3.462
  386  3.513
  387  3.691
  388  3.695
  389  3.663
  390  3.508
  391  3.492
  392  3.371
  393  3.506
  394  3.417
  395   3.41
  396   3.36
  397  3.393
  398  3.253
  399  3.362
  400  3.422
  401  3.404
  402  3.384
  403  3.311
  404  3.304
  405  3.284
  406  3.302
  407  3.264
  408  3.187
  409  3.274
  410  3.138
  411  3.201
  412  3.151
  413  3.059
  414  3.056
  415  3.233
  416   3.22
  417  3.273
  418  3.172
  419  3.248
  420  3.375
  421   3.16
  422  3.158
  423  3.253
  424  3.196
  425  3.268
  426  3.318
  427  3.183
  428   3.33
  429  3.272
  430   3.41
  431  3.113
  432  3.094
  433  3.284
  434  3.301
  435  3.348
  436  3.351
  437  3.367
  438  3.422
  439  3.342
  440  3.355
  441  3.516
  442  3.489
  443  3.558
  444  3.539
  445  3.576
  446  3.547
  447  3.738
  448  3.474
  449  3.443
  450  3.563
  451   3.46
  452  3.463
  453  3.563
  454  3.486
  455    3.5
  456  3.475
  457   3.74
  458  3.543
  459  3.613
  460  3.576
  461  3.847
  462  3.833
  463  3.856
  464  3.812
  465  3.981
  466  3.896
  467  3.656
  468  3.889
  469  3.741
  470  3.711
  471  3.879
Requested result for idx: -4.9 keV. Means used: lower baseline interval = 3.01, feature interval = 3.49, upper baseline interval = 3.27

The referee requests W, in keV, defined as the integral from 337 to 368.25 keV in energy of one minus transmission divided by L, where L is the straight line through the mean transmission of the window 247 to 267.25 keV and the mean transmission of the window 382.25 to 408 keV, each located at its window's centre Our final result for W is -3.61 keV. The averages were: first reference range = 2.78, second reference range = 3.43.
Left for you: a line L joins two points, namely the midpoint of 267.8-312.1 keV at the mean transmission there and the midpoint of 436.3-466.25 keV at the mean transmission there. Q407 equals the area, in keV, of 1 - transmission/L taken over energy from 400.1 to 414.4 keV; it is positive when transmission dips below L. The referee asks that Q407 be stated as 1.0 keV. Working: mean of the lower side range 3.25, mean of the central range 3.24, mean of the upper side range 3.58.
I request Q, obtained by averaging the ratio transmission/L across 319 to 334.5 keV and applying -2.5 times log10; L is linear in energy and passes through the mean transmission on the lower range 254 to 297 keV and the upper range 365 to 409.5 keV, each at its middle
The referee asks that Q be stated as -0.19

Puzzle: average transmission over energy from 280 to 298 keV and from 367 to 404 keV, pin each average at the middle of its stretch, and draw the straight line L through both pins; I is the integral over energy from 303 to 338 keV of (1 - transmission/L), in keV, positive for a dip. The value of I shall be -4.4 keV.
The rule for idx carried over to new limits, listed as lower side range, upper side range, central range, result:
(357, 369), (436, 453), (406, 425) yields 1.7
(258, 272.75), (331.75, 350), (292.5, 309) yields -0.6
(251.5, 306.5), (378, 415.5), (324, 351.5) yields -4.4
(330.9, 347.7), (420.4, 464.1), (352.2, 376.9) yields 1.0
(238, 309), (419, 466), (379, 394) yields -1.0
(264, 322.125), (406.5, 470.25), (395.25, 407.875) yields 0.2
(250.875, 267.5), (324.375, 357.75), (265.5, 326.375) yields -2.1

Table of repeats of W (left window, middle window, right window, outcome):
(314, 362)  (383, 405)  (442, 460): 1.0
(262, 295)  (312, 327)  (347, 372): -1.6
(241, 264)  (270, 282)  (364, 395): -0.7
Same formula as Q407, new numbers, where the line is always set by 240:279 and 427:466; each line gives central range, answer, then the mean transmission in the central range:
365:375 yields -0.5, 3.41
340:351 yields -1.6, 3.61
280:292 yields -1.0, 3.17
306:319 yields -2.4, 3.6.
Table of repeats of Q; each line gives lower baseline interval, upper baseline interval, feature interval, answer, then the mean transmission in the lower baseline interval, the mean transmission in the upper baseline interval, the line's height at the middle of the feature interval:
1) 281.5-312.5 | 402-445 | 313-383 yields -0.10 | 3.34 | 3.28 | 3.32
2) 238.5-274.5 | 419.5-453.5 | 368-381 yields -0.09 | 2.81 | 3.38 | 3.18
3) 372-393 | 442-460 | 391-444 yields 0.07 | 3.52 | 3.55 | 3.53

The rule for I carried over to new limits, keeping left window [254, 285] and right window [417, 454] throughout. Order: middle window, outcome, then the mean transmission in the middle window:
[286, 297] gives -0.7 keV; 3.2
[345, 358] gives -1.7 keV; 3.57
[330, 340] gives -2.3 keV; 3.83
